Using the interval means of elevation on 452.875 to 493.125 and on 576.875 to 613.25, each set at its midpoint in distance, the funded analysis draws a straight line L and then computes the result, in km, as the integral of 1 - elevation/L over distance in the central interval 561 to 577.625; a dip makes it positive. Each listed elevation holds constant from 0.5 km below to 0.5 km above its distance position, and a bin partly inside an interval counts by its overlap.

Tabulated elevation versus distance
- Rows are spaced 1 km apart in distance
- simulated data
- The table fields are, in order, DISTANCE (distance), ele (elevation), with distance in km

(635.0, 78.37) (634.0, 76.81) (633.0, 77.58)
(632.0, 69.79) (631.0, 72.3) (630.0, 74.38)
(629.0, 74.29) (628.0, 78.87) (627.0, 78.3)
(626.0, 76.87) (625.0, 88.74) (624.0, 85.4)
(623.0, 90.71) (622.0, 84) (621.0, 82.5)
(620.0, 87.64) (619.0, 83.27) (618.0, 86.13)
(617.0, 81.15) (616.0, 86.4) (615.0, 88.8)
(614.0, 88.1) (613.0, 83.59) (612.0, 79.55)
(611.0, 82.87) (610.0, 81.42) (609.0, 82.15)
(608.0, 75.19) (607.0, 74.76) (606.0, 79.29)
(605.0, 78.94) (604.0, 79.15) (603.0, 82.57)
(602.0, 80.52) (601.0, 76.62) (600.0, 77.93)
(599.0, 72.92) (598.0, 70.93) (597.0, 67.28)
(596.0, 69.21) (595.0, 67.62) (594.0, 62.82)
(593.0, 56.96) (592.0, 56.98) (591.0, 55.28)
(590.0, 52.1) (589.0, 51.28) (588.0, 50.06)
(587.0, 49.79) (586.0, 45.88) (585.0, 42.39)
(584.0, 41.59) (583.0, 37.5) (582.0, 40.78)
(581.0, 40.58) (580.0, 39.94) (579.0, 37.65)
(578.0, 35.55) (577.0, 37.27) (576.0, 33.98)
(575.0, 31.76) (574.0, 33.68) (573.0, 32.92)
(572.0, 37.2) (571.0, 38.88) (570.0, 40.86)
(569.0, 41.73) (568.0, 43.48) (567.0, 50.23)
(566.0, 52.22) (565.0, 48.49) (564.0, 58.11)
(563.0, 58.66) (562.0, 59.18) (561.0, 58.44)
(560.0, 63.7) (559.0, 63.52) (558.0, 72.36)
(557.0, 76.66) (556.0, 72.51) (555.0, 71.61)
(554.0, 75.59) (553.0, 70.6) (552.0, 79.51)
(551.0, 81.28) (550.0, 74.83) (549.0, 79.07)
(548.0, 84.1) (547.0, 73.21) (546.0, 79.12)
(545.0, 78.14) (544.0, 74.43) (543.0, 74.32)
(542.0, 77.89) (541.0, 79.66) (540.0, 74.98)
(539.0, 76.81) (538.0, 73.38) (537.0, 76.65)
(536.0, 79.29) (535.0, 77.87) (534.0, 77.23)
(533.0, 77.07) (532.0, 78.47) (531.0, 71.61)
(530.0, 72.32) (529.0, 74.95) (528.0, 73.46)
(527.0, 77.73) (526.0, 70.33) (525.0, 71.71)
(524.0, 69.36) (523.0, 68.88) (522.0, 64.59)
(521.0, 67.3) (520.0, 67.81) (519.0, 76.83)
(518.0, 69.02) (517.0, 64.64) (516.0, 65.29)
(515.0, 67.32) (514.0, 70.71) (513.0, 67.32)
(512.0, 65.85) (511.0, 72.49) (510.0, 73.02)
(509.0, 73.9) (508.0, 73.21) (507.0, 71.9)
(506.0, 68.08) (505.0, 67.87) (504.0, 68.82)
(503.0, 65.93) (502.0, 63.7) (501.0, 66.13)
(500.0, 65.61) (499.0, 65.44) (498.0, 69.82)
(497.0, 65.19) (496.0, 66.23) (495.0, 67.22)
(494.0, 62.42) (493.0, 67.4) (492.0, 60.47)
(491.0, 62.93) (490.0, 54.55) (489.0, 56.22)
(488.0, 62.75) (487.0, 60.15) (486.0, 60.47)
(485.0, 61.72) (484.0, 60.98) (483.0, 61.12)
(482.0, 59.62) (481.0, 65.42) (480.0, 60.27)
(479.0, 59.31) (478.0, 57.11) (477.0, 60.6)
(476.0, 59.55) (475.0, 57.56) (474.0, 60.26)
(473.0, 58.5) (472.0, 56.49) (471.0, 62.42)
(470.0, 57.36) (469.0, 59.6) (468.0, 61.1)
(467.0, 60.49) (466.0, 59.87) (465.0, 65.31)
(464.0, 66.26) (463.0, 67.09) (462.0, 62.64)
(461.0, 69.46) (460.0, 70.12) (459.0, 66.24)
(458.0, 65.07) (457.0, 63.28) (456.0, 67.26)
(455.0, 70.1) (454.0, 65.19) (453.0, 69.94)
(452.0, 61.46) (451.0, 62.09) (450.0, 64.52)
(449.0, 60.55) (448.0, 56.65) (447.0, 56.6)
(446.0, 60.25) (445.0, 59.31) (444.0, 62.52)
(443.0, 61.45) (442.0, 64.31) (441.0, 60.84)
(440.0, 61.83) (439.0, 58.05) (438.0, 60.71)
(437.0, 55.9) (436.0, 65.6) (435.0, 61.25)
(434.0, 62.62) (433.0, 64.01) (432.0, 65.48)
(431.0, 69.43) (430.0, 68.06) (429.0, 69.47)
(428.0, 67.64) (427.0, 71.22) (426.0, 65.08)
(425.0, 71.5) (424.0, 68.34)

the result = 4.8 km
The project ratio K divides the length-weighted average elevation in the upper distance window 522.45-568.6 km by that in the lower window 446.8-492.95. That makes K 1.15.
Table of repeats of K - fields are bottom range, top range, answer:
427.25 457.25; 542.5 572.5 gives 1.02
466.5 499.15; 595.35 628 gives 1.32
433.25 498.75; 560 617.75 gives 0.95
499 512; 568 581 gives 0.54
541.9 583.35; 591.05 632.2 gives 1.36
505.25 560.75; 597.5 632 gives 1.10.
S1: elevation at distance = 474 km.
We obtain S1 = 60.26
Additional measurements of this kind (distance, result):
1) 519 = 76.83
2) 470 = 57.36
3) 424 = 68.34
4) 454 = 65.19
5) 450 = 64.52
